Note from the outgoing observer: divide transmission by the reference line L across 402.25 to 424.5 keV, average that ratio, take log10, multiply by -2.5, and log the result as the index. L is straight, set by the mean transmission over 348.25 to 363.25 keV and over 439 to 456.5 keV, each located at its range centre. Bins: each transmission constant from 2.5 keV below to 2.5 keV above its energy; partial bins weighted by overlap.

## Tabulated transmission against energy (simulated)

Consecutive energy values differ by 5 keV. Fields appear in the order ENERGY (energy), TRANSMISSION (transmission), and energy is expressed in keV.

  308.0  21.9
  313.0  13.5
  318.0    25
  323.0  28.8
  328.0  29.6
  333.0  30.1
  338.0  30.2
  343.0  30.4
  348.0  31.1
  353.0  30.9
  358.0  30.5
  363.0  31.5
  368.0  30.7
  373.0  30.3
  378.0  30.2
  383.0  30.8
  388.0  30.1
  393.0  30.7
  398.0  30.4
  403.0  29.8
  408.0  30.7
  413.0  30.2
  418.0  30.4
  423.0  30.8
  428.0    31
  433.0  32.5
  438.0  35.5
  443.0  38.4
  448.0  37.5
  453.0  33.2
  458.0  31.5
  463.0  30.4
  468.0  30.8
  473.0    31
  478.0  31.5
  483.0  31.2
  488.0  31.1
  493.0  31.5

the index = 0.12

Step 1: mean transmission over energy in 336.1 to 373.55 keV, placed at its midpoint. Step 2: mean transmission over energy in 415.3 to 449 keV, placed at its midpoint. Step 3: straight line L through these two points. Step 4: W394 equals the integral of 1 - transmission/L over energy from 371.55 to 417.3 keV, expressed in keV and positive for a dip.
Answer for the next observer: 2.6 keV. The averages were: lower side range 30.7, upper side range 33.5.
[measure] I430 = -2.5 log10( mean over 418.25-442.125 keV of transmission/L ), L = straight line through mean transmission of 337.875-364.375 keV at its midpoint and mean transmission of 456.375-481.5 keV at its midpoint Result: -0.058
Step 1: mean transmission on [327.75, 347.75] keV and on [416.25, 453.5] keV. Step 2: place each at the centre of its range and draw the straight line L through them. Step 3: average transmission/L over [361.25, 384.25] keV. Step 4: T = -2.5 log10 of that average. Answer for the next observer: 0.029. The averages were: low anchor 30.2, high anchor 33.8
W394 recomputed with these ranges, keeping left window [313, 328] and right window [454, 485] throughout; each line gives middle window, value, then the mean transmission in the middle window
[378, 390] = -1.2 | 30.4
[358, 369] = -1.7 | 31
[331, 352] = -3.7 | 30.5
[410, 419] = -0.4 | 30.3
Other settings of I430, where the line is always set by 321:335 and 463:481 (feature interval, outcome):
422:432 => -0.02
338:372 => -0.04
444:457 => -0.15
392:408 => 0.00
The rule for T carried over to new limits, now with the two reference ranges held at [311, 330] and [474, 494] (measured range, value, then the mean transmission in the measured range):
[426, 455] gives -0.18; 34.8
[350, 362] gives -0.19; 30.8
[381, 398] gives -0.12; 30.5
